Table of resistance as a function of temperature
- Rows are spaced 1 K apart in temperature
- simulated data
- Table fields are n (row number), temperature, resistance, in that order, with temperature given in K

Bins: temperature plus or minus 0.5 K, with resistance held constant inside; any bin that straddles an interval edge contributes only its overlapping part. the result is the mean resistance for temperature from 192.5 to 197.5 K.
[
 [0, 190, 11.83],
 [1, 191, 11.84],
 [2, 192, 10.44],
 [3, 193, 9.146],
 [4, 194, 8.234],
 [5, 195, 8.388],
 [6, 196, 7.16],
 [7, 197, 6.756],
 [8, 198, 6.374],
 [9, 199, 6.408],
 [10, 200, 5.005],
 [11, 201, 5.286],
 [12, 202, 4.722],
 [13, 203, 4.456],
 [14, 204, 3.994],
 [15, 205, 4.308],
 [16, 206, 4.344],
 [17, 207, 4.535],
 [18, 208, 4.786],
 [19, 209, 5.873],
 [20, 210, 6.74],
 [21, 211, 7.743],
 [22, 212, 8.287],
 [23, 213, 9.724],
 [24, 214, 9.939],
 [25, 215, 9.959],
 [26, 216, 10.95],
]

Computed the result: 7.94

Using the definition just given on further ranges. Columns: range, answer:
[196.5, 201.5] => 5.97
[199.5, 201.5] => 5.15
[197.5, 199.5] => 6.39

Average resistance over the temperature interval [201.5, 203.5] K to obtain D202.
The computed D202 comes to 4.59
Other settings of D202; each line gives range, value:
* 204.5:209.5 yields 4.77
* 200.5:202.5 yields 5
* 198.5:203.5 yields 5.18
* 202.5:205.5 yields 4.25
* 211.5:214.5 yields 9.32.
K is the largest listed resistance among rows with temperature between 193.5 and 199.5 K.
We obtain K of 8.388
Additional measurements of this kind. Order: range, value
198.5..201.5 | 6.408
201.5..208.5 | 4.786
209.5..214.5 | 9.939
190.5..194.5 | 11.84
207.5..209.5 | 5.873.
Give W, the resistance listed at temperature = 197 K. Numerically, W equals 6.756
